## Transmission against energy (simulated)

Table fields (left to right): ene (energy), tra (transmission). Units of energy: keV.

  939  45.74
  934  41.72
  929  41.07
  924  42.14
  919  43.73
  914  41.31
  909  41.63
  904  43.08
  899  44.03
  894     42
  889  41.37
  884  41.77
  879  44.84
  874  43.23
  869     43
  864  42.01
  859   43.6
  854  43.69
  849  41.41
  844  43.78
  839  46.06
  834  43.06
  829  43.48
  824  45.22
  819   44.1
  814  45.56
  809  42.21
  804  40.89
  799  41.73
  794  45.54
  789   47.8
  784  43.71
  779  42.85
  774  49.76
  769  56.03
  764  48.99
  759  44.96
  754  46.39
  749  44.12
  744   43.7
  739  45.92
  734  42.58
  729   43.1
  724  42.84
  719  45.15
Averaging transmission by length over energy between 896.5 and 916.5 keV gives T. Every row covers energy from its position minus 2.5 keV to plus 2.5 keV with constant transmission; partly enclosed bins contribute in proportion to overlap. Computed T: 42.5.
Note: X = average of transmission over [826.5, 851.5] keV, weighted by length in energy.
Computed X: 43.6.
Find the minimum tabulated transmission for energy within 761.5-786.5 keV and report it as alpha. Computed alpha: 42.85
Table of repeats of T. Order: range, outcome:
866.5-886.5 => 43.2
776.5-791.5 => 44.8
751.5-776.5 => 49.2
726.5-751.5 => 43.9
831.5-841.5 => 44.6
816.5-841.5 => 44.4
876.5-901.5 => 42.8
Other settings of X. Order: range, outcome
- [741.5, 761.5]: 44.8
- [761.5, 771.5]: 52.5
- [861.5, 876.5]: 42.7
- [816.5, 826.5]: 44.7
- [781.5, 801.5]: 44.7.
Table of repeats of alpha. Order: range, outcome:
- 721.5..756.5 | 42.58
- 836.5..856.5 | 41.41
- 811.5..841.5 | 43.06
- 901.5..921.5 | 41.31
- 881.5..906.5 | 41.37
